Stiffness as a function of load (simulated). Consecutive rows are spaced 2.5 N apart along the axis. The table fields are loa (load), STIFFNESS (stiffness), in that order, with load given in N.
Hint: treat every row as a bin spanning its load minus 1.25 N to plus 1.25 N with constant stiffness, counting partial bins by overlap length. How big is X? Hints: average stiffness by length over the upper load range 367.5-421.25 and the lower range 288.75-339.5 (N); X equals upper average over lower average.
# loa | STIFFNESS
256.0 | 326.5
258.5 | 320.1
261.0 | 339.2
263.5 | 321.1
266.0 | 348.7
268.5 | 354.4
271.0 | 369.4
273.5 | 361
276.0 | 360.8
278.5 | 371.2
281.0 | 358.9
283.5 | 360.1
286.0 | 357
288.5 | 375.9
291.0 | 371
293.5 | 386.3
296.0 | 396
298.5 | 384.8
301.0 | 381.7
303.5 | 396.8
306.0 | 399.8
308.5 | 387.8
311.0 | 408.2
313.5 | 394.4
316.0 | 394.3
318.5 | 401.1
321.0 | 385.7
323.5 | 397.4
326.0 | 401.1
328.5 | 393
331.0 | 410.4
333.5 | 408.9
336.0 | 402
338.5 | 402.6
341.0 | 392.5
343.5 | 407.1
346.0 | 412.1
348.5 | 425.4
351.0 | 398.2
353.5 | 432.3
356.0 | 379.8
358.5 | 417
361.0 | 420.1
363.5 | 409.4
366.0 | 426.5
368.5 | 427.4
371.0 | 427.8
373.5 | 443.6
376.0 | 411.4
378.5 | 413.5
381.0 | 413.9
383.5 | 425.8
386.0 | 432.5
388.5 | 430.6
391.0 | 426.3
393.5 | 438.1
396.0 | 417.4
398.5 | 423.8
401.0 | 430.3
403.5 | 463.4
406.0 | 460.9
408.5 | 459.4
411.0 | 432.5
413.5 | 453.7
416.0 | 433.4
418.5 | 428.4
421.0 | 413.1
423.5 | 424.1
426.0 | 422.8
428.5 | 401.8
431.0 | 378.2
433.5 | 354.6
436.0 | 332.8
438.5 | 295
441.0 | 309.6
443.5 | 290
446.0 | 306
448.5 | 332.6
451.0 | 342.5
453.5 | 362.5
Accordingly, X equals 1.10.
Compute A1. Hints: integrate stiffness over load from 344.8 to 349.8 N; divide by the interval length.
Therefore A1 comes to 419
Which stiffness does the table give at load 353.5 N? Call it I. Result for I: 432.3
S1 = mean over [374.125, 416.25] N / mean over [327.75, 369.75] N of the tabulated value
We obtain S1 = 1.06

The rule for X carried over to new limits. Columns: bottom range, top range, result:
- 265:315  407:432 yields 1.13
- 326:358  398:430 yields 1.07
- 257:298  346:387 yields 1.16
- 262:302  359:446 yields 1.12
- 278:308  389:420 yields 1.16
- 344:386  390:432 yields 1.03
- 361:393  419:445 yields 0.86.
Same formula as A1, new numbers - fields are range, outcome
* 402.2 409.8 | 461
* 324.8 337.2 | 403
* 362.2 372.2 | 423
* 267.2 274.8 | 362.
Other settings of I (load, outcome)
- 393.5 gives 438.1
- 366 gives 426.5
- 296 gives 396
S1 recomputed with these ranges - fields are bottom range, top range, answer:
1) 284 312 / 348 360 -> 1.06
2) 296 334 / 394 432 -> 1.09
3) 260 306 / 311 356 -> 1.10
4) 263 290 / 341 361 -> 1.14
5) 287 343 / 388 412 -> 1.11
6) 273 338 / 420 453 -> 0.91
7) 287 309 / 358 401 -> 1.10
